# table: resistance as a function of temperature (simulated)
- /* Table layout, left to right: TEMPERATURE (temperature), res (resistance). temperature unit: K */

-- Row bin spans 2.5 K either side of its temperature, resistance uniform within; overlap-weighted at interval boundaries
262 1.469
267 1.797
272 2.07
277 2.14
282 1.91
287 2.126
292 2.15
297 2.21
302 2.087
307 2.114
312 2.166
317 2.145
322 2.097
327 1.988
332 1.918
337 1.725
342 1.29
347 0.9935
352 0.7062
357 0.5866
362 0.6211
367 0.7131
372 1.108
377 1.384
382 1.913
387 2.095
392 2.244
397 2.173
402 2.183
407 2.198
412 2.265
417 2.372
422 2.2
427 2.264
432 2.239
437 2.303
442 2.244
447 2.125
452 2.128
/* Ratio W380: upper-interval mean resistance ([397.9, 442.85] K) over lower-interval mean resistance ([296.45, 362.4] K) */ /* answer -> 1.38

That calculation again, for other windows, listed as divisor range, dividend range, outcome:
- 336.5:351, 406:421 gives 1.87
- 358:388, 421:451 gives 1.81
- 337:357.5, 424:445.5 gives 2.20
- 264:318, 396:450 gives 1.08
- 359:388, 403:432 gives 1.80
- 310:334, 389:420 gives 1.08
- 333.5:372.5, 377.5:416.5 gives 2.16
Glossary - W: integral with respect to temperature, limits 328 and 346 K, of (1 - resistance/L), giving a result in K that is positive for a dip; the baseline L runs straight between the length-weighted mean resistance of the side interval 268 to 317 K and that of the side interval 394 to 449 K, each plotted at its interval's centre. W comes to 4.4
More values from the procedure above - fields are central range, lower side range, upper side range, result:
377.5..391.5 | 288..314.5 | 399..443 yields 1.7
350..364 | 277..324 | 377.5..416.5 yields 9.8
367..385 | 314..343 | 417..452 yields 5.9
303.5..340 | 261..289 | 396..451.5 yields 0.3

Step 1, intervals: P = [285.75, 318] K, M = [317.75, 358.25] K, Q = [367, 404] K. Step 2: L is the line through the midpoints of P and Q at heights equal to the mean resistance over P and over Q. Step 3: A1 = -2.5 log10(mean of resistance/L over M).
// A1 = 0.338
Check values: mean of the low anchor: 2.14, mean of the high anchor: 1.79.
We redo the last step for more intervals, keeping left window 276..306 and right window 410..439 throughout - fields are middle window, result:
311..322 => 0.00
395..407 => 0.03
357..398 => 0.46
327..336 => 0.13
